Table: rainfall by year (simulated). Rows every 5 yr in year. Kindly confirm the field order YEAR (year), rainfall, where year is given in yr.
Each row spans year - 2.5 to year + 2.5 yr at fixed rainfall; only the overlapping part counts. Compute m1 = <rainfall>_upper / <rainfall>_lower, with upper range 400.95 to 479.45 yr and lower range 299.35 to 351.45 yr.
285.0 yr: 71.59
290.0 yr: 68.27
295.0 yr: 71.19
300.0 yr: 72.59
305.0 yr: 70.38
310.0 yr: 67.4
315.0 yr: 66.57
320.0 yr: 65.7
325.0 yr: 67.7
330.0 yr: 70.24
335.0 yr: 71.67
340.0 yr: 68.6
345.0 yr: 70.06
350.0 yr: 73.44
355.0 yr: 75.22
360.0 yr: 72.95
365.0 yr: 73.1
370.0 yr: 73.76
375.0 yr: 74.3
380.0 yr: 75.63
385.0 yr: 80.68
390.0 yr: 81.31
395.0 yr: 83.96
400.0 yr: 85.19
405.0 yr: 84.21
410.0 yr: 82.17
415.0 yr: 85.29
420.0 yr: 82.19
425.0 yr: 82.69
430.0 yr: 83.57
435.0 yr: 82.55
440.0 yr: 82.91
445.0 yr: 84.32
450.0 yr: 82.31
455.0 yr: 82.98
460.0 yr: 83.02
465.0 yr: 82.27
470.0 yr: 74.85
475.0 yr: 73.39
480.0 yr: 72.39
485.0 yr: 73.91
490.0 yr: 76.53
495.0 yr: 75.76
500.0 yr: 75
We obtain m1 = 1.18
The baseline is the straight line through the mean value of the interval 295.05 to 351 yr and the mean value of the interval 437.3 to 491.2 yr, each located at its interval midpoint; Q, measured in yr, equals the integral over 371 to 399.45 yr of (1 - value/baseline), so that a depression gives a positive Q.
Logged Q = -2.2 yr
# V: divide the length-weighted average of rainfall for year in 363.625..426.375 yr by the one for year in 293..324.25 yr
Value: 1.17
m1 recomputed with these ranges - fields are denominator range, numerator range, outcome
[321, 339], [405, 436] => 1.20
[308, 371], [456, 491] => 1.09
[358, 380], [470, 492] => 1.00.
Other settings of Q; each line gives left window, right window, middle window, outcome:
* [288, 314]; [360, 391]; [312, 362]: 1.8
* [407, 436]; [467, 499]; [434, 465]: -1.5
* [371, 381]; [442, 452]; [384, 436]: -2.9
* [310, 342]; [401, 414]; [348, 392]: 0.6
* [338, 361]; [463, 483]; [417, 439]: -2.5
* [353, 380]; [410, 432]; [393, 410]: -0.9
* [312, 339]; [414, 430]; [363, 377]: 0.3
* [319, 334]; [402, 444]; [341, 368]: 0.0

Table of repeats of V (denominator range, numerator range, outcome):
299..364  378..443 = 1.18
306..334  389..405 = 1.23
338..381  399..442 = 1.14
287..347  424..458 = 1.20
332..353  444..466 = 1.17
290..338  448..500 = 1.12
